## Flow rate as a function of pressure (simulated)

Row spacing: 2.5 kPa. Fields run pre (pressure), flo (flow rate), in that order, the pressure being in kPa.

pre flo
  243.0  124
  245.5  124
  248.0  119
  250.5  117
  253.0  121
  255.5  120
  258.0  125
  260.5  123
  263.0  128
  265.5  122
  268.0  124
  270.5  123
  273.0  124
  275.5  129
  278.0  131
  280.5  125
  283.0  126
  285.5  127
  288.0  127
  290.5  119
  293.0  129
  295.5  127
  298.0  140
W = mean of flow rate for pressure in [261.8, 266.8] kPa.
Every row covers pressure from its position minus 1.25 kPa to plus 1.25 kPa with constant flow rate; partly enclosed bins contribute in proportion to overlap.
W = 125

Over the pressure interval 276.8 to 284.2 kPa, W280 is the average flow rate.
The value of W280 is 127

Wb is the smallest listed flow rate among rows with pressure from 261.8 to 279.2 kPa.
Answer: 122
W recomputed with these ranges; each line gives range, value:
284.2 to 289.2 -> 127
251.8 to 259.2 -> 122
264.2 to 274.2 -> 123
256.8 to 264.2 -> 125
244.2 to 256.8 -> 120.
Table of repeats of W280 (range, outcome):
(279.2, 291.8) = 125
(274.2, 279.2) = 130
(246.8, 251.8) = 118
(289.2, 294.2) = 124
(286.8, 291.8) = 123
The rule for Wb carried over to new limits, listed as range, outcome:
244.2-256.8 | 117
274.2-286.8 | 125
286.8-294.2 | 119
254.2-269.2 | 120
